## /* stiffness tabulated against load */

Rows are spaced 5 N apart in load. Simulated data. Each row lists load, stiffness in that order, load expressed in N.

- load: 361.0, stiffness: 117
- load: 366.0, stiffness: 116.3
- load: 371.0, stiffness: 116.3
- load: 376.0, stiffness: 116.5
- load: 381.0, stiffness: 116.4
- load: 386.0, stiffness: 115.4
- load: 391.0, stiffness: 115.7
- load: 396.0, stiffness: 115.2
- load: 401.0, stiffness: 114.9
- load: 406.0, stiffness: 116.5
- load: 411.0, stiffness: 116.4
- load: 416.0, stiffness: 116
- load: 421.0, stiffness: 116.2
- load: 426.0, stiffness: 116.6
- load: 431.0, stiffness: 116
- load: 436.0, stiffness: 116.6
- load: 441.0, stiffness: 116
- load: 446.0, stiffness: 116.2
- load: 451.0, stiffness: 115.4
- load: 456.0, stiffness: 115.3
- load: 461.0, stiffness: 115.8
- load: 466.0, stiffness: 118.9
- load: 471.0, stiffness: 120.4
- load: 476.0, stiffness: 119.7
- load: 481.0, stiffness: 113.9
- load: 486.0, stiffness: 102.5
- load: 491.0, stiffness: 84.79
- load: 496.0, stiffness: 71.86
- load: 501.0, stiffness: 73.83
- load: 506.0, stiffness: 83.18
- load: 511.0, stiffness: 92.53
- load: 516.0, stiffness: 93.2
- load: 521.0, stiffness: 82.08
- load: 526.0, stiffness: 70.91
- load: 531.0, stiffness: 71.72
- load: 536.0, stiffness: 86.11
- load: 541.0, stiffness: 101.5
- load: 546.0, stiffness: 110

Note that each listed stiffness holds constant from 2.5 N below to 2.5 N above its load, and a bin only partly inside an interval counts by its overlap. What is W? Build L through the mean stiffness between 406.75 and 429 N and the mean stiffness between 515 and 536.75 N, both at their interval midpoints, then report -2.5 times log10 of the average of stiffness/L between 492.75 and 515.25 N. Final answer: 0.07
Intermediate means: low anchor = 116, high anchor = 79.5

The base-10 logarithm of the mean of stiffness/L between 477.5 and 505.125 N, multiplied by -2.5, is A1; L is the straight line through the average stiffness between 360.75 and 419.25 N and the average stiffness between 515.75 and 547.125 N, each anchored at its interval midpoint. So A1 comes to 0.06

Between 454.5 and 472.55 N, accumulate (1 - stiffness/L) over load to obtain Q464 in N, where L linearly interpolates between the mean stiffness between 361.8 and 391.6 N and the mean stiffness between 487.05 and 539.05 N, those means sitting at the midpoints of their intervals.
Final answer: -4.5 N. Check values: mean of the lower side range 116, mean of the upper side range 81.8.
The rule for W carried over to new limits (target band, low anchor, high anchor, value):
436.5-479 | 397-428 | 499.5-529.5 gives -0.161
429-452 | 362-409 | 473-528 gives -0.123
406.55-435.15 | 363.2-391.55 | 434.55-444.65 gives -0.001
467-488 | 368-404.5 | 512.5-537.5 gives -0.228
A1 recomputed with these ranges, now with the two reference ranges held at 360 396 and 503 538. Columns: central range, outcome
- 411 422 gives -0.088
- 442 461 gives -0.171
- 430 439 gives -0.133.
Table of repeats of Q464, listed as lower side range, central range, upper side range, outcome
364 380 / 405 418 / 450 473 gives 0.1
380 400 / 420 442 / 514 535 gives -2.5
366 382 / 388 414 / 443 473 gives 0.2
